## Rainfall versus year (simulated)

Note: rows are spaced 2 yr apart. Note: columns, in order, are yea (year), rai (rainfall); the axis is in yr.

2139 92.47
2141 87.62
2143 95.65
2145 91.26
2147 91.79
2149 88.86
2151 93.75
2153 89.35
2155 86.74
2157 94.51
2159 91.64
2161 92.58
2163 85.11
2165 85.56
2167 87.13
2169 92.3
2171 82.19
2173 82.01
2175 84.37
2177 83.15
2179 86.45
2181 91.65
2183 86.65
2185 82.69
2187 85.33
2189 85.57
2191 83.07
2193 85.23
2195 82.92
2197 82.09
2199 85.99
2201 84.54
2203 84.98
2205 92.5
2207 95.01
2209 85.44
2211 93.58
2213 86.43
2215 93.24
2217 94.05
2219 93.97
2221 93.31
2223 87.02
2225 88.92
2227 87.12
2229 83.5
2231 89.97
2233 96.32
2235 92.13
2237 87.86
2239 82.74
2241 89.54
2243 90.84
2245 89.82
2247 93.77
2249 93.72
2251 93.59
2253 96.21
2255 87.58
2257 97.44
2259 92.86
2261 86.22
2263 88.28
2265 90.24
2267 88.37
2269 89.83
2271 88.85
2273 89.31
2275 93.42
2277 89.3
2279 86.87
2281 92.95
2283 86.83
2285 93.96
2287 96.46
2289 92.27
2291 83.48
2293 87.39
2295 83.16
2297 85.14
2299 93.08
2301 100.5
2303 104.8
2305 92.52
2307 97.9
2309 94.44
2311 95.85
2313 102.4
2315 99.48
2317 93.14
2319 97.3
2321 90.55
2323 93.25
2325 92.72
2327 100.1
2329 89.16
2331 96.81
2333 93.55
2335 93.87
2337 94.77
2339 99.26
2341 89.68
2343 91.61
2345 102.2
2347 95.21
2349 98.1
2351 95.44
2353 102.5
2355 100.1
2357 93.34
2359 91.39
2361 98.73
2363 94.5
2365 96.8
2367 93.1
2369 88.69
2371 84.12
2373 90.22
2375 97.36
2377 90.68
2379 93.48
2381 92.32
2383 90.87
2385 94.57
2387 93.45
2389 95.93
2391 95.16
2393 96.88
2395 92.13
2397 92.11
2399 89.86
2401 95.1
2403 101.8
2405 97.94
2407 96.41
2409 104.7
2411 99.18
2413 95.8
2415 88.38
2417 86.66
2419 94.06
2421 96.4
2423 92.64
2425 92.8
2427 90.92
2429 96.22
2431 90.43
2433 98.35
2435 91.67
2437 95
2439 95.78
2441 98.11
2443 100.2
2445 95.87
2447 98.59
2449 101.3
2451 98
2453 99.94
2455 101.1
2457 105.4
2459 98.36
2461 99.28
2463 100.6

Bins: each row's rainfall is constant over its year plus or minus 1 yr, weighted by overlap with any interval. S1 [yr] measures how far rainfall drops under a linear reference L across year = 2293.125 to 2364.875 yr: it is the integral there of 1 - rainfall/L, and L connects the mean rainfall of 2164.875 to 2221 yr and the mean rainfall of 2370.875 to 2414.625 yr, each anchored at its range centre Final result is -2.3 yr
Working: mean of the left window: 87.2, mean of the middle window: 95.3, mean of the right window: 94.7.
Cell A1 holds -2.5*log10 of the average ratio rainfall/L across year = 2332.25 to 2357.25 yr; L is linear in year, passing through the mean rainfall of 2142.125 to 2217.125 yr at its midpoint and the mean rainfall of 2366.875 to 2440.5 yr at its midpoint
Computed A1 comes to -0.05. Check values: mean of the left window 88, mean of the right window 93.9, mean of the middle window 96.2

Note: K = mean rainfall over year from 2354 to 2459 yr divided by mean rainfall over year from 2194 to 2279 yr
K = 1.06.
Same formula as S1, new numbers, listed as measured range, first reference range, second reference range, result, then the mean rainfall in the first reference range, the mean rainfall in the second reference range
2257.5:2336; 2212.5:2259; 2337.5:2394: 0.08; 90.9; 94.5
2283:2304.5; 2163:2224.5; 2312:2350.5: 0.33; 87.3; 95.4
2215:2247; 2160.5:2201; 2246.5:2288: -0.45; 85.5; 91.2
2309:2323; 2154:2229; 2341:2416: -0.56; 87.6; 94.8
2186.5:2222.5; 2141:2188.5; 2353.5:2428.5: 0.44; 88.2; 94.1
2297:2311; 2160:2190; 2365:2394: -0.92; 86.2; 92.8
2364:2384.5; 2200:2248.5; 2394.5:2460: 0.58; 89.9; 96.1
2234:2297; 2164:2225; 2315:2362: 0.83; 87.3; 95.4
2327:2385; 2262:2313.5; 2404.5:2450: -0.46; 91.7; 95.5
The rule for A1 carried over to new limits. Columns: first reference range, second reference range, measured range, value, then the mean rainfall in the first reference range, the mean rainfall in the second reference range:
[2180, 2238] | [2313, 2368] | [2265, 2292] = 0.02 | 88.3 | 95.6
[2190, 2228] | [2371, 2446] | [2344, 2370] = -0.04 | 88.4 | 94.4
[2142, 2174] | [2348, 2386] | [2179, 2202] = 0.06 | 89.4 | 94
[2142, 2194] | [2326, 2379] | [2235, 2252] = 0.00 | 87.9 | 94.6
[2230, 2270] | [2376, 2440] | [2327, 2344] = -0.01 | 90.9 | 94.3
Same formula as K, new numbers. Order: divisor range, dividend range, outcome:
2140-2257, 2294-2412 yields 1.07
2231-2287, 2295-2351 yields 1.05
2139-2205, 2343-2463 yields 1.09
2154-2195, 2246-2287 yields 1.05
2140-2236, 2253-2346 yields 1.05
